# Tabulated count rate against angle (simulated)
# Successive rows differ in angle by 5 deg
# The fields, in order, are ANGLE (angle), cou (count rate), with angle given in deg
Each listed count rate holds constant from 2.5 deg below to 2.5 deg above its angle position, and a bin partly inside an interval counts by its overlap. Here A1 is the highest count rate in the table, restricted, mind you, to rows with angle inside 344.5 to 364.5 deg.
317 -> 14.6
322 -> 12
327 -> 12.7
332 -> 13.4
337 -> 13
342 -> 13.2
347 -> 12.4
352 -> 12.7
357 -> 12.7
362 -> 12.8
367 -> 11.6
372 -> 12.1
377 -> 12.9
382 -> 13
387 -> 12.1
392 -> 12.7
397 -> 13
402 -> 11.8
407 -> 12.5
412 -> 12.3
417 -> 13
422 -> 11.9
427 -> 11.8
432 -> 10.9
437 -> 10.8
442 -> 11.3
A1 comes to 12.8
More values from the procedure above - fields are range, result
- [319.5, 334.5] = 13.4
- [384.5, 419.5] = 13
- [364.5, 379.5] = 12.9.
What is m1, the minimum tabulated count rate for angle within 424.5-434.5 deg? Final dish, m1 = 10.9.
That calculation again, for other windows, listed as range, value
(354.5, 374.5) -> 11.6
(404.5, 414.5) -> 12.3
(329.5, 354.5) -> 12.4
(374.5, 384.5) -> 12.9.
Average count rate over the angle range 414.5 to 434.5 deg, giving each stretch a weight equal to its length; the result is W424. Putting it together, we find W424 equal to 11.9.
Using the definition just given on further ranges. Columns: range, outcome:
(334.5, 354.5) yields 12.8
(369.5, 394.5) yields 12.6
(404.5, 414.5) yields 12.4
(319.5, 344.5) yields 12.9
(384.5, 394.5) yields 12.4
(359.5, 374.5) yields 12.2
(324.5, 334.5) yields 13.1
